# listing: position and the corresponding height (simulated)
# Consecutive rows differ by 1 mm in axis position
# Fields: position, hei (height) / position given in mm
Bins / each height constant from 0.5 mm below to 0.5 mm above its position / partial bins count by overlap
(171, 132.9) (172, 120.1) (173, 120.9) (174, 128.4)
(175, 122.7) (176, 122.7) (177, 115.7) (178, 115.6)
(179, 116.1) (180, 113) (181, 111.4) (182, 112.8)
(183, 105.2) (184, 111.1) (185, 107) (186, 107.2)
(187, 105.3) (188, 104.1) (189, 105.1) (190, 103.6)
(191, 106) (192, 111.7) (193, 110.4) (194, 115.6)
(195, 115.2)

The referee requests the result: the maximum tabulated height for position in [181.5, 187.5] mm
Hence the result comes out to 112.8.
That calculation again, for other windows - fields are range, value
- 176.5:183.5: 116.1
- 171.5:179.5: 128.4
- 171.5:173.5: 120.9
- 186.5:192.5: 111.7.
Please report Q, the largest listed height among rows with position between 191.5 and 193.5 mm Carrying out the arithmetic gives 111.7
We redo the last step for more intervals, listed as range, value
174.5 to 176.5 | 122.7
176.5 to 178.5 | 115.7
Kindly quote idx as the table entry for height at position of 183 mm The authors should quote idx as 105.2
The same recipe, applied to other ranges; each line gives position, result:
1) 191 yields 106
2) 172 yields 120.1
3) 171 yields 132.9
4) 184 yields 111.1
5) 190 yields 103.6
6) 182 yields 112.8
